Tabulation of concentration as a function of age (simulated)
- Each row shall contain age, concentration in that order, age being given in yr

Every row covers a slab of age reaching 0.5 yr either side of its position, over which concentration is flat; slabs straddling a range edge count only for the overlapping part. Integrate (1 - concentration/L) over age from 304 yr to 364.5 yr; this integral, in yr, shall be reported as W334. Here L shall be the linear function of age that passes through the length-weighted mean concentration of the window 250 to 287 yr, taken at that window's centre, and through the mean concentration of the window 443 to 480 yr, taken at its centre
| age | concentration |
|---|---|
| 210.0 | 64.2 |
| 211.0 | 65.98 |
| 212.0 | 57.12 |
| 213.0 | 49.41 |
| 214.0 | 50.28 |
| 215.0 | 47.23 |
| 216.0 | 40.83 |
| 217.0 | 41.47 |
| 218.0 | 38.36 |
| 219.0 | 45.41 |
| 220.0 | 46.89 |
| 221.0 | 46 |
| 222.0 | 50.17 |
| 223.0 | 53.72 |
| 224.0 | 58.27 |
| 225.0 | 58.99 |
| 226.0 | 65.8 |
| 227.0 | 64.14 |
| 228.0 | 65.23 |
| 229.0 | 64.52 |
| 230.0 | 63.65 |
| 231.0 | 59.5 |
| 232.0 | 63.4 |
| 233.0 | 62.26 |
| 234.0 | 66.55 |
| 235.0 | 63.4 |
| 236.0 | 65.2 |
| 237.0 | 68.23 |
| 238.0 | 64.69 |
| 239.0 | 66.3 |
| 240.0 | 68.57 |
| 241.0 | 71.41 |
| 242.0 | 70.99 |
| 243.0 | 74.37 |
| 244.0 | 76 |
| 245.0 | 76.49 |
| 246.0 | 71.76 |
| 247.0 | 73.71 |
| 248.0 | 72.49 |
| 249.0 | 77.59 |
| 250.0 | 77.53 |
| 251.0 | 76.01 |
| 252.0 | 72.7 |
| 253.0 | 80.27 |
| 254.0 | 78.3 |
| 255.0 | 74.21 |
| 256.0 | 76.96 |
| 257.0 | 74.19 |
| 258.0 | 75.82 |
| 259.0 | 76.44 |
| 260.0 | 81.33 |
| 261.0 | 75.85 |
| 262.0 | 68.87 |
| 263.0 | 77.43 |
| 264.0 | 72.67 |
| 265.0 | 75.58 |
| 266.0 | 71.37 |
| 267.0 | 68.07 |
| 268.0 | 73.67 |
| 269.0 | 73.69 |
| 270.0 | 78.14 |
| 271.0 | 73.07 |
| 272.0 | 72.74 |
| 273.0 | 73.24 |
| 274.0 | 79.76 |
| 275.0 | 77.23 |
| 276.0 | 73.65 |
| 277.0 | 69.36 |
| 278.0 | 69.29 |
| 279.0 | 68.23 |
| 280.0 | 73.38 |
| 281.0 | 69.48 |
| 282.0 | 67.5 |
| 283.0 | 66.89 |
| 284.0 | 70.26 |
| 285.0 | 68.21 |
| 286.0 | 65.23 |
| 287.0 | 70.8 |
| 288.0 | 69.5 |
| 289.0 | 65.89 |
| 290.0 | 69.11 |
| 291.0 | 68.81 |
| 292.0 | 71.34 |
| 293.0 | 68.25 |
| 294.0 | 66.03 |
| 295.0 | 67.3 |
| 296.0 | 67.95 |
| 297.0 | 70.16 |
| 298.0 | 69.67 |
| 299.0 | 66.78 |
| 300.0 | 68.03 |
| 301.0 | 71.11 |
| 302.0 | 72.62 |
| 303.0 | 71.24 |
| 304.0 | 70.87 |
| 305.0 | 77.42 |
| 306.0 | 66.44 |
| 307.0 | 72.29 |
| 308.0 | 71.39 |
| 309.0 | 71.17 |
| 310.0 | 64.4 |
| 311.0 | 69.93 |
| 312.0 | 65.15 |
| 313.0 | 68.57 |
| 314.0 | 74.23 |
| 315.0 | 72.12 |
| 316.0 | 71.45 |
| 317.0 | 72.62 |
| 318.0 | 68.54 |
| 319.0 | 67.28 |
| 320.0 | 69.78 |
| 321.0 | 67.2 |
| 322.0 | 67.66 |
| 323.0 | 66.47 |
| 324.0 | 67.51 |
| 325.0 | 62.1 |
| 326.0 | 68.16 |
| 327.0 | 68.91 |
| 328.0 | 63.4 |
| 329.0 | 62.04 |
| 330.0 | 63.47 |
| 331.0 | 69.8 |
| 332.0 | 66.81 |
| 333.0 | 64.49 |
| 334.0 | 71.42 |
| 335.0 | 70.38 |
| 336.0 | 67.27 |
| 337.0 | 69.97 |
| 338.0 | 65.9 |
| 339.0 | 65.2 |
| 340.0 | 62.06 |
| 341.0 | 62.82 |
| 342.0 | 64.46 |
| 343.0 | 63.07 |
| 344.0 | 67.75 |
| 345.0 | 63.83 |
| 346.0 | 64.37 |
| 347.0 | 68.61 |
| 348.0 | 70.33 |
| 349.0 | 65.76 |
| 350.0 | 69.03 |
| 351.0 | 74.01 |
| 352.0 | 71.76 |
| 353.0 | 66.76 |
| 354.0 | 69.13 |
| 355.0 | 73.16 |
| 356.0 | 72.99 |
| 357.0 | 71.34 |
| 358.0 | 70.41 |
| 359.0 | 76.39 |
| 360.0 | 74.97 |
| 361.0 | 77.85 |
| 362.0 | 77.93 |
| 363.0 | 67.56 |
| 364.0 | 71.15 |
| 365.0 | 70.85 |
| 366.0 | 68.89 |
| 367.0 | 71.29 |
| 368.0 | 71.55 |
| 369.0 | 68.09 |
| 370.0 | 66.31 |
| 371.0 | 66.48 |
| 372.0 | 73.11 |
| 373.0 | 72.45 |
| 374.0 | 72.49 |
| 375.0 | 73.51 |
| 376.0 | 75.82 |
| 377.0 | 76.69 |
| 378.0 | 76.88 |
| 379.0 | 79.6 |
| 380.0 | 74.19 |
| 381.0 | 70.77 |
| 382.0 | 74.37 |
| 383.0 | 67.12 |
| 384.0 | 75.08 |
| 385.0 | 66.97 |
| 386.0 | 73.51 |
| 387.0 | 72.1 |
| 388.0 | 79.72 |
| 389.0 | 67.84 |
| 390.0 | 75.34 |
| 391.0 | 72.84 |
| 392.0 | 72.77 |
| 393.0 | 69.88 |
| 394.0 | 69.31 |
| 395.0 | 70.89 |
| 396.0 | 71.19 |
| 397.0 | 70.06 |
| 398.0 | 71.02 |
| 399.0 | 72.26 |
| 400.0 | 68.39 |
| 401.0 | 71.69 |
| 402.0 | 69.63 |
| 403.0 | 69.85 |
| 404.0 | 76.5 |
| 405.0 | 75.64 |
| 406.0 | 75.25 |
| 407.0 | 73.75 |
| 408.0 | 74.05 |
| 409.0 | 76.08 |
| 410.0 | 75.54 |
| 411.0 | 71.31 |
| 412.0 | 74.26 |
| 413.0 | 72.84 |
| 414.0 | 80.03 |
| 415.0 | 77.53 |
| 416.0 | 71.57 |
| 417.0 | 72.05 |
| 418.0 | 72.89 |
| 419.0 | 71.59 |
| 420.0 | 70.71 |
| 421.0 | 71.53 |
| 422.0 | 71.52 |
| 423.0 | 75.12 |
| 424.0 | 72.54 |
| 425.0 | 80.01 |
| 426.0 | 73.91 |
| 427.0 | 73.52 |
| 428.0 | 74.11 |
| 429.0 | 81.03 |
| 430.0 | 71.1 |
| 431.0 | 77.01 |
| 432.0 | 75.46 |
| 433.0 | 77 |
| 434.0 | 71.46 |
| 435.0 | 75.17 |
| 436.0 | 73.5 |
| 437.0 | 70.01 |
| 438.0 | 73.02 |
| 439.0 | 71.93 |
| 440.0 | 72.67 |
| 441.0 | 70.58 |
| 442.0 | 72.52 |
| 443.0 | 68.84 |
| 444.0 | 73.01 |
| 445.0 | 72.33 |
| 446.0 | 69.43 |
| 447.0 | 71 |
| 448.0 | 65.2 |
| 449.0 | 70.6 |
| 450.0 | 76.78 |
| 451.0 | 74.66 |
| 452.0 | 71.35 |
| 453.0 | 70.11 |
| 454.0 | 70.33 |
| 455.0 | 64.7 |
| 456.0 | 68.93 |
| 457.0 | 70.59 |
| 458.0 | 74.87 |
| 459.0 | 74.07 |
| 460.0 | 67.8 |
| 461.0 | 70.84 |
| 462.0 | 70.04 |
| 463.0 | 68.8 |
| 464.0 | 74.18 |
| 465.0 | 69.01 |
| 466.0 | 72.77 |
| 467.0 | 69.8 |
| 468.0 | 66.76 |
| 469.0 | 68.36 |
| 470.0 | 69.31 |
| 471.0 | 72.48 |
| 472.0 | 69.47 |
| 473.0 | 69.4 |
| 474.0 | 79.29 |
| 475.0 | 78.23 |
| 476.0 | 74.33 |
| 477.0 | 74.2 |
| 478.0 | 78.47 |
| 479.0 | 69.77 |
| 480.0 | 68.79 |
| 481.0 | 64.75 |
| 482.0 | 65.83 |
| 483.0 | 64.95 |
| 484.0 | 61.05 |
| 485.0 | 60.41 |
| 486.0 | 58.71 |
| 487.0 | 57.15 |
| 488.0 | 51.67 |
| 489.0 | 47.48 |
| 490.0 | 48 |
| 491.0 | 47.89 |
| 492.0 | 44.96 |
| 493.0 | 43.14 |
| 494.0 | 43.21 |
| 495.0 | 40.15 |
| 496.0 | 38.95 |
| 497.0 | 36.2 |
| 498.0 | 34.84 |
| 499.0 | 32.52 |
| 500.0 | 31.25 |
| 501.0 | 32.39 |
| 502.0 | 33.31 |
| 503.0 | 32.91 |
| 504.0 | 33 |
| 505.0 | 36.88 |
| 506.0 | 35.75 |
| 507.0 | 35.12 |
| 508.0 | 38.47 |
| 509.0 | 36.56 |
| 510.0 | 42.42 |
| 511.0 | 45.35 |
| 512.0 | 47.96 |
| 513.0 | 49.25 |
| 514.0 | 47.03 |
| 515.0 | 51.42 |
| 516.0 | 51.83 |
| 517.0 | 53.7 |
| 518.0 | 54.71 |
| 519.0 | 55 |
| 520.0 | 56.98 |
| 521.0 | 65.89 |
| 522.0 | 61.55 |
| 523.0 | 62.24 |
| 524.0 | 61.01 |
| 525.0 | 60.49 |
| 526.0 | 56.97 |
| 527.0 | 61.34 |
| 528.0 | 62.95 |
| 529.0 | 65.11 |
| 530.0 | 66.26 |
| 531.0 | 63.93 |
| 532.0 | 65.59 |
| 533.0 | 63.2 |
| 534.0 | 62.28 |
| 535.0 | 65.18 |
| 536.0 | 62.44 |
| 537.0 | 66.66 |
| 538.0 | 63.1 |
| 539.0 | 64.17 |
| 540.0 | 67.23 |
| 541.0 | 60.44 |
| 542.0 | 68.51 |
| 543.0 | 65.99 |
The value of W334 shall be 3.19 yr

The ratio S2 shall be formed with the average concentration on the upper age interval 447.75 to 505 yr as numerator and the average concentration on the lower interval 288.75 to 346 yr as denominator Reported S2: 0.9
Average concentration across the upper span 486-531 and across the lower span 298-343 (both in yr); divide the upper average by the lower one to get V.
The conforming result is 0.7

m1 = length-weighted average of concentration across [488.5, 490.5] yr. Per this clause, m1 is 47.7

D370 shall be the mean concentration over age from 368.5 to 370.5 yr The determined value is 67.2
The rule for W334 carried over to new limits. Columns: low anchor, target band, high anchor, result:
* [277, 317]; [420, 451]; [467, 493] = -3.6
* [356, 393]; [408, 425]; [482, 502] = -2.9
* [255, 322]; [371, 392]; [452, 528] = -2.8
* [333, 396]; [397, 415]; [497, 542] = -2.1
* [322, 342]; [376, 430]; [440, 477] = -3.4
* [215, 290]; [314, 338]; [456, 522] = -1.4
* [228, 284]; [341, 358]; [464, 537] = -0.7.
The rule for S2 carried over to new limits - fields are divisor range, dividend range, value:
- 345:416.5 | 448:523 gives 0.80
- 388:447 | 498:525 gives 0.62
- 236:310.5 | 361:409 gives 1.01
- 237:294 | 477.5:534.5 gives 0.71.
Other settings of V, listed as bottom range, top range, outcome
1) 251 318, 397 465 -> 1.01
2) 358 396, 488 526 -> 0.63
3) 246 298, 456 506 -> 0.81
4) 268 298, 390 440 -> 1.04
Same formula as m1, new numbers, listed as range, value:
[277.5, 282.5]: 69.6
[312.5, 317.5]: 71.8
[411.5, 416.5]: 75.2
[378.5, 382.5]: 74.7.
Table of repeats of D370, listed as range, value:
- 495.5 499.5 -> 35.6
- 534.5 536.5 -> 63.8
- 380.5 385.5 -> 70.9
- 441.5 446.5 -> 71.2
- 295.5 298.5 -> 69.3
